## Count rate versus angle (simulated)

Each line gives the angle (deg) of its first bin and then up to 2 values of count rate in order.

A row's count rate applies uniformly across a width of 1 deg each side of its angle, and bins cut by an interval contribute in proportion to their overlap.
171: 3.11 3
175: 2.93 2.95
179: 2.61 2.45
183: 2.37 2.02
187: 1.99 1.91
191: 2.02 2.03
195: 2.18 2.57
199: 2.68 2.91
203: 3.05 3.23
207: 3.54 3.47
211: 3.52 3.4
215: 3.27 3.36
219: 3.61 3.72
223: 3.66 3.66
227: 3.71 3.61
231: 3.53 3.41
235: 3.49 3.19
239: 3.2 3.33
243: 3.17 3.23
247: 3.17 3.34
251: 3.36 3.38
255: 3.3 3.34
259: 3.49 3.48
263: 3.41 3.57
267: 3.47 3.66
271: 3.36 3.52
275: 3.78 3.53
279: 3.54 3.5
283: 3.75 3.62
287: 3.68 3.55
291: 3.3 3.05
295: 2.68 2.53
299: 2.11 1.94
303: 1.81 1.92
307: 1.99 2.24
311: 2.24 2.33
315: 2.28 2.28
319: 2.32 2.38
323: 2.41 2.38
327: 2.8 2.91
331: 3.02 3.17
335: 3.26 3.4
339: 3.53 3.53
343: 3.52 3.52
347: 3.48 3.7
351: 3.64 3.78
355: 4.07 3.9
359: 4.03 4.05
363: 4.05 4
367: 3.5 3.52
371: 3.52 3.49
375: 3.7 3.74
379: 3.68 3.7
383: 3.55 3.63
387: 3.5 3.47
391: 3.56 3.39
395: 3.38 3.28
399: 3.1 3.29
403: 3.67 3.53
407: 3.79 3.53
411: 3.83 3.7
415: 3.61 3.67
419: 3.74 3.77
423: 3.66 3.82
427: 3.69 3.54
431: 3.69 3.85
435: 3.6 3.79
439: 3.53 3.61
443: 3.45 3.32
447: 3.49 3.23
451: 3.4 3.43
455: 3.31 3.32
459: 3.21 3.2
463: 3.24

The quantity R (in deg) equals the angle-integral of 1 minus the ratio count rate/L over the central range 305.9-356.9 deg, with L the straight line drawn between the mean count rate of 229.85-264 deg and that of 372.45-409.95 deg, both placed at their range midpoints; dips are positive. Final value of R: 7.0 deg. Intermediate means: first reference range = 3.34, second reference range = 3.53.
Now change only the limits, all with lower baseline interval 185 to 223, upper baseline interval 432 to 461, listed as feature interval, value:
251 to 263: -1.4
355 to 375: -3.2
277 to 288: -1.9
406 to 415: -0.9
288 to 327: 9.0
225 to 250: -3.3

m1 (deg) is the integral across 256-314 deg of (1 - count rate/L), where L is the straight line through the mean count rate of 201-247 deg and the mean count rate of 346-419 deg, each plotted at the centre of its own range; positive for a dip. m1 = 7.4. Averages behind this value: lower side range 3.41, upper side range 3.64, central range 3.05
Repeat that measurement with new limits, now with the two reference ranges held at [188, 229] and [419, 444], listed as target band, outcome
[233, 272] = -2.0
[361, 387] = -1.2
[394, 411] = 0.6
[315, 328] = 3.7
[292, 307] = 4.7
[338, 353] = -0.6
